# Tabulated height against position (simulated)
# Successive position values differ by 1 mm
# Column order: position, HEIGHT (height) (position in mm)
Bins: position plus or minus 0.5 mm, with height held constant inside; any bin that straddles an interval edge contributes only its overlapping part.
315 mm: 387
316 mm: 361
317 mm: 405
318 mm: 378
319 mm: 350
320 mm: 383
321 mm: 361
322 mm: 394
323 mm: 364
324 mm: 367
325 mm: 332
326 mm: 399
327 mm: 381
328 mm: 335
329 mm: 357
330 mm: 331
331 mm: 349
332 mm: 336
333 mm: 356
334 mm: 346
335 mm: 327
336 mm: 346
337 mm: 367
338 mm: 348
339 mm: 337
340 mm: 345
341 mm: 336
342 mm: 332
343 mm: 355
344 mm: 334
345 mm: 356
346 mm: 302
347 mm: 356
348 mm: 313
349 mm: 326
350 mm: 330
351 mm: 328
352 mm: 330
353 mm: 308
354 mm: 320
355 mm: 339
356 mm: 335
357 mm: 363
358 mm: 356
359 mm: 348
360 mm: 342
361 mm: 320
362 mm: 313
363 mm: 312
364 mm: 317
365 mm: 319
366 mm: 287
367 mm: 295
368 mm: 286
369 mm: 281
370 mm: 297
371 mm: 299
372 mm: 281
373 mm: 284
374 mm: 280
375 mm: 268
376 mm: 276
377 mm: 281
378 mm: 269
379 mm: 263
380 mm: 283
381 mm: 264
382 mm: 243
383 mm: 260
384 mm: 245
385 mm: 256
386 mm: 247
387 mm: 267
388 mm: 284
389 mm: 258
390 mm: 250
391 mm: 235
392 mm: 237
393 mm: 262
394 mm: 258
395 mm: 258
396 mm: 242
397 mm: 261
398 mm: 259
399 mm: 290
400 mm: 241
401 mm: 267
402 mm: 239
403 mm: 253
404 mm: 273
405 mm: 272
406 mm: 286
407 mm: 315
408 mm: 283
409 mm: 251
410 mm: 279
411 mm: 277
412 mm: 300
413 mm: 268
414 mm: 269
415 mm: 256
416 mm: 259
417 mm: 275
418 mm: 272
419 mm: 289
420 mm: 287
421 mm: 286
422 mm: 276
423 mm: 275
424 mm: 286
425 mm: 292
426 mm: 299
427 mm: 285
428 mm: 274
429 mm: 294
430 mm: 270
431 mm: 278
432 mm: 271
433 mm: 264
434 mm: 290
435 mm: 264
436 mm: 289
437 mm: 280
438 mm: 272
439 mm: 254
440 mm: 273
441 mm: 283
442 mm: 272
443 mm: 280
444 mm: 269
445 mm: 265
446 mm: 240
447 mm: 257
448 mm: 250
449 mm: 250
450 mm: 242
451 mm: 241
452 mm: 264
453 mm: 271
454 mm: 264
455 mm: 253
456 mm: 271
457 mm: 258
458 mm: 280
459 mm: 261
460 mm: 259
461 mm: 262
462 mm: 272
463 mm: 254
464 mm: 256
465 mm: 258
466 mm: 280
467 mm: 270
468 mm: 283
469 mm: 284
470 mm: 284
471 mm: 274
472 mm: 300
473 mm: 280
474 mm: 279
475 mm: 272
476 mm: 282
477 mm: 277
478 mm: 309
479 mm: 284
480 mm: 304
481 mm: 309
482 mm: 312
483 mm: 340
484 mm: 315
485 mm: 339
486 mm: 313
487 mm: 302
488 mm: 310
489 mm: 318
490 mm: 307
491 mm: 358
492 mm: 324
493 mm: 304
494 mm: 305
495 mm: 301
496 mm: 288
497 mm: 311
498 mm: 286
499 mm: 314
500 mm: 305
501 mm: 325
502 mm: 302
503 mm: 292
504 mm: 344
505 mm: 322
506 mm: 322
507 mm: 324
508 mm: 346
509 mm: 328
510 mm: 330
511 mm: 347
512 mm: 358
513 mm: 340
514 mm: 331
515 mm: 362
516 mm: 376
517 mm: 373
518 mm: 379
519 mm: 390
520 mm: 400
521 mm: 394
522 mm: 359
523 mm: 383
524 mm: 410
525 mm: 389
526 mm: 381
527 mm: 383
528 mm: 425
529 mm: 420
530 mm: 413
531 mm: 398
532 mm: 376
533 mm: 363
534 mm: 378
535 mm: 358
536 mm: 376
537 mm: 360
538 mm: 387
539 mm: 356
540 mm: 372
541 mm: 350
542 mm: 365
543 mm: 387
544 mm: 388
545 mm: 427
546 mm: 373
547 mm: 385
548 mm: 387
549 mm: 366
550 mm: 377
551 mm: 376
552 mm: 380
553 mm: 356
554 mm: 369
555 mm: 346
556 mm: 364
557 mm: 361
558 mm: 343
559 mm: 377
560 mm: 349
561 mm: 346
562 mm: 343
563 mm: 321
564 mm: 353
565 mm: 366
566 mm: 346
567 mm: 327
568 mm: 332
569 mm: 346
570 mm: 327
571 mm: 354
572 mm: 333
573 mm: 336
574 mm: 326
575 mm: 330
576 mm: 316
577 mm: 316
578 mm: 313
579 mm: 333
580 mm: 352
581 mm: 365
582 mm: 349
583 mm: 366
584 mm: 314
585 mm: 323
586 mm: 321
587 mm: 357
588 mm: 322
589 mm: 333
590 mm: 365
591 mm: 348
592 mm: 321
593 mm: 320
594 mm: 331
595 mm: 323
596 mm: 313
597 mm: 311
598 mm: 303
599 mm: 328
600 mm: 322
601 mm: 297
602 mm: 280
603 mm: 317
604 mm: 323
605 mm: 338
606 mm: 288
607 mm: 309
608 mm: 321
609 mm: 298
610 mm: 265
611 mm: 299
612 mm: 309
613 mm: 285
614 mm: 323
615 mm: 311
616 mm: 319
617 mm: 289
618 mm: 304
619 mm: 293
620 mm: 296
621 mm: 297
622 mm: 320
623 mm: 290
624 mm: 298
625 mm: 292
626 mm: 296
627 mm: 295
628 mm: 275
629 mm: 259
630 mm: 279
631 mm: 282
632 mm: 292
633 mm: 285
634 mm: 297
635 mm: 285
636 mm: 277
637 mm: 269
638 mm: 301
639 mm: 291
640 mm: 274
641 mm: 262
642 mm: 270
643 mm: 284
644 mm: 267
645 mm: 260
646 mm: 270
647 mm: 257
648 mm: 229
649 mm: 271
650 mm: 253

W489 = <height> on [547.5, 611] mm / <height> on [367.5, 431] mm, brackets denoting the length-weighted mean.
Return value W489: 1.2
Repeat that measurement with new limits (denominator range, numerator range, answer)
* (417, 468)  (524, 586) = 1.33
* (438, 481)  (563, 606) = 1.22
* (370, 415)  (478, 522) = 1.23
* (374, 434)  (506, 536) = 1.38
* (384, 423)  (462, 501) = 1.11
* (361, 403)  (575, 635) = 1.15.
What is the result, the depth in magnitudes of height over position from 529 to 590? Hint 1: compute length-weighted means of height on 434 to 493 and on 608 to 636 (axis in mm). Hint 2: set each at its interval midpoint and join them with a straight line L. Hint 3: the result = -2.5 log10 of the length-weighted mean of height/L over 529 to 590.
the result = -0.23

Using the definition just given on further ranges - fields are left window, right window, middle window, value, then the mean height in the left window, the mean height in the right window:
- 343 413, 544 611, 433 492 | 0.110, 289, 338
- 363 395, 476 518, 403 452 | 0.073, 272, 321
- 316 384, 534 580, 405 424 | 0.204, 326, 356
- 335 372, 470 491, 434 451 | 0.169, 327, 302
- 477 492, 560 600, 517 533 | -0.210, 315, 334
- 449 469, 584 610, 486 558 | -0.224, 263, 319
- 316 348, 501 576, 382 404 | 0.358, 353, 361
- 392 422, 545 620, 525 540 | -0.214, 269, 333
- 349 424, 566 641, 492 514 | -0.072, 283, 312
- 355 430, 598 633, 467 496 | -0.051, 280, 300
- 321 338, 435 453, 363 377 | 0.116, 355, 264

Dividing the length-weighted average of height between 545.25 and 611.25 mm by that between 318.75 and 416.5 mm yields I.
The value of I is 1.1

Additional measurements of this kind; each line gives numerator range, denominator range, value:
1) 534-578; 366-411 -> 1.33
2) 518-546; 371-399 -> 1.46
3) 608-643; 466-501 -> 0.97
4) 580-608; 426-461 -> 1.22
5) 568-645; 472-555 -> 0.89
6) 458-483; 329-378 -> 0.87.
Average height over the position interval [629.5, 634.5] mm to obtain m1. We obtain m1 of 287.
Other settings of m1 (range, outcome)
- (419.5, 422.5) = 283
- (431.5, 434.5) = 275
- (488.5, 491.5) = 328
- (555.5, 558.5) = 356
